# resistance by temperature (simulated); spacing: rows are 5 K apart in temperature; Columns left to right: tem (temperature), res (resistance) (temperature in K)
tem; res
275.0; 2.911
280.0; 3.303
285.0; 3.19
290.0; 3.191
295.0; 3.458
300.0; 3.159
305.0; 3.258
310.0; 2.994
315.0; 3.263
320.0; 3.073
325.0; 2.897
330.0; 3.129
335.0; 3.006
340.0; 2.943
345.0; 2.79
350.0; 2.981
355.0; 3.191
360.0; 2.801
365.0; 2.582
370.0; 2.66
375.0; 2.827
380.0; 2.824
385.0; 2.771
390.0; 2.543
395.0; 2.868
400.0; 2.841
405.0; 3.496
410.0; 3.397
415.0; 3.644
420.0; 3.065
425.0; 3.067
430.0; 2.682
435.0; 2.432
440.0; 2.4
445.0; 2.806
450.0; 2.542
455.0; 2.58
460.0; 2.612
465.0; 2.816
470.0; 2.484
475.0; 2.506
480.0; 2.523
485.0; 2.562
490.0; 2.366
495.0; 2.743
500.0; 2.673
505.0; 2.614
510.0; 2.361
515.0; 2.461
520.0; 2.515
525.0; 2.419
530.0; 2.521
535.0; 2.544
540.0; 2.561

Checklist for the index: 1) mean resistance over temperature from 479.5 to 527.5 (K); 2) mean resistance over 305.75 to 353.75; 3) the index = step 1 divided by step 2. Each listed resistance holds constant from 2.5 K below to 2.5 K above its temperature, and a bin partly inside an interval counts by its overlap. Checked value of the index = 0.84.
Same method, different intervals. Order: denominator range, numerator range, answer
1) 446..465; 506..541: 0.95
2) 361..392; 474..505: 0.95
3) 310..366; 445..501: 0.87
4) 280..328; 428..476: 0.82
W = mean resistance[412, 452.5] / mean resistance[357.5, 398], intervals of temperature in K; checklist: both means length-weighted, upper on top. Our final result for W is 1.0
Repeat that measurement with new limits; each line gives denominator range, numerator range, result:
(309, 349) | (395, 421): 1.08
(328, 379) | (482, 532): 0.87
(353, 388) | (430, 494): 0.92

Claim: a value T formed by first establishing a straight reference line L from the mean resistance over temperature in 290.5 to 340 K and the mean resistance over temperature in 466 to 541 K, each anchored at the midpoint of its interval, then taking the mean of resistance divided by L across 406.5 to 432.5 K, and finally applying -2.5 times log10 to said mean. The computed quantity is -0.14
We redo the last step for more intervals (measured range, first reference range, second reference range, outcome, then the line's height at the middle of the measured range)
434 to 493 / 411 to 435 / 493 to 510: 0.11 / 2.84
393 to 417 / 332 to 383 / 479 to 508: -0.18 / 2.76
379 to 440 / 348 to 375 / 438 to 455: -0.10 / 2.7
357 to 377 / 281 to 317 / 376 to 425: 0.14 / 3.1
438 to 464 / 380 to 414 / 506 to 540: 0.07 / 2.78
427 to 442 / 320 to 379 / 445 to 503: 0.07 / 2.69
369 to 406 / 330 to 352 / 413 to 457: 0.01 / 2.87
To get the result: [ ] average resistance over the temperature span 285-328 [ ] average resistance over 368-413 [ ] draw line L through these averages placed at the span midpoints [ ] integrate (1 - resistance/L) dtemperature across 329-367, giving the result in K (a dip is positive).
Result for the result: 1.5 K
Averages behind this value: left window 3.16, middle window 2.92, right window 2.93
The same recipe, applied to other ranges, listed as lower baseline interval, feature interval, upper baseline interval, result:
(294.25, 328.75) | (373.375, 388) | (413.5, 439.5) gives 1.0 K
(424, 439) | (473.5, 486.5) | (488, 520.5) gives 0.2 K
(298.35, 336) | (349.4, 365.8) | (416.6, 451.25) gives 0.4 K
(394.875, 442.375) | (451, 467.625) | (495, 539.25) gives 0.9 K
